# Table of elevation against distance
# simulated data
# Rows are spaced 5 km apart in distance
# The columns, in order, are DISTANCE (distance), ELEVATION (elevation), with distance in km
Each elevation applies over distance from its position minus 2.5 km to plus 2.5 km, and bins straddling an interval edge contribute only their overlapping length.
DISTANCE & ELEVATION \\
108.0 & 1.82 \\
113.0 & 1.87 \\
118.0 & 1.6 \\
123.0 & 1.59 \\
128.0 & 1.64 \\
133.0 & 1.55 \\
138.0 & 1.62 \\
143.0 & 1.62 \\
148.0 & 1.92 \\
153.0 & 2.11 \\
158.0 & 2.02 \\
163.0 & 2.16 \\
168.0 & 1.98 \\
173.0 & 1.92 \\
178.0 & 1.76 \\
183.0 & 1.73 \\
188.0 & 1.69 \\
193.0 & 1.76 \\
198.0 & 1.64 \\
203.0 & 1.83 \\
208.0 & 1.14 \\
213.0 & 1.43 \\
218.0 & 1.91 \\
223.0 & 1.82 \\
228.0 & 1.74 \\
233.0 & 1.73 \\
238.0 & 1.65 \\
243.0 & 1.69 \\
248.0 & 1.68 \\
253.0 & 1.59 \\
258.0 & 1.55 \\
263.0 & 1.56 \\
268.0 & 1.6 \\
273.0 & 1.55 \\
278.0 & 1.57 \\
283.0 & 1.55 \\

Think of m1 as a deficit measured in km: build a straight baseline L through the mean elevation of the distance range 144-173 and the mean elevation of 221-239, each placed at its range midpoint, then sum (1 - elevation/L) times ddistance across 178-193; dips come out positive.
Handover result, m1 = 1.4 km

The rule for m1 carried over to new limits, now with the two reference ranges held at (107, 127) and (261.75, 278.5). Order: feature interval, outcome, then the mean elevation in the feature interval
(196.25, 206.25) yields -0.4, 1.7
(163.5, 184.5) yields -2.9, 1.88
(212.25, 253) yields -2.7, 1.71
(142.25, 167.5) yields -4.8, 1.99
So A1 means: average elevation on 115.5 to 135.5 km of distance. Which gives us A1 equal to 1.59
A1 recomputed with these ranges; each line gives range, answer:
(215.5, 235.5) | 1.8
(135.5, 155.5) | 1.82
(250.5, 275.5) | 1.57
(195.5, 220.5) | 1.59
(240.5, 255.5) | 1.65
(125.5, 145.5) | 1.61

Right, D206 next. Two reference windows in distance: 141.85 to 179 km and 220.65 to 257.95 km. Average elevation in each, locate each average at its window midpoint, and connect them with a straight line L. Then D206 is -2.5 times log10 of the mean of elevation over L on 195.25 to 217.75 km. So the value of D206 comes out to 0.16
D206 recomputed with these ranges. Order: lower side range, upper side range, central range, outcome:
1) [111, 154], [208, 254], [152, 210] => -0.07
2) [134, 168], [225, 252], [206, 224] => 0.12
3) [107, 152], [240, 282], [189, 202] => -0.04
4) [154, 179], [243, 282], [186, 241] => 0.08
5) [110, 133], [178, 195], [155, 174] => -0.19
